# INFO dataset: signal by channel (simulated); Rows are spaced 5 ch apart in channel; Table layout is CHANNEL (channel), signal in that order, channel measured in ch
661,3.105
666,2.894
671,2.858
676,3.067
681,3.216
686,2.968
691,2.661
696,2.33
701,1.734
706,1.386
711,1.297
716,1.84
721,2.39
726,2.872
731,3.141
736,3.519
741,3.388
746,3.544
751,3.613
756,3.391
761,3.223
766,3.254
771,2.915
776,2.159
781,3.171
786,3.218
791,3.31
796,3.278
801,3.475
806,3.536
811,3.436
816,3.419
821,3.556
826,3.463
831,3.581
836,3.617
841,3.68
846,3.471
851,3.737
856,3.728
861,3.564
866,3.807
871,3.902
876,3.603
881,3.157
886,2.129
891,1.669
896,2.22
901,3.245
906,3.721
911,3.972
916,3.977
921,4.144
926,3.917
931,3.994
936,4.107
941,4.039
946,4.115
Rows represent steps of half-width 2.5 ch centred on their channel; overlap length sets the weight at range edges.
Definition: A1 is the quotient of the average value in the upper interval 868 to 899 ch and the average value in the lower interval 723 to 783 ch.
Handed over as 0.88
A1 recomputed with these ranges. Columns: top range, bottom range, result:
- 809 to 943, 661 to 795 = 1.24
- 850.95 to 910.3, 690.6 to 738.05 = 1.40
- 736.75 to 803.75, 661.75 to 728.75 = 1.32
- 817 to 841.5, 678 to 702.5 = 1.36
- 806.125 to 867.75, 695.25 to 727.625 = 1.85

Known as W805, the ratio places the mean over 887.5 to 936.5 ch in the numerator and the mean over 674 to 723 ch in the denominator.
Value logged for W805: 1.51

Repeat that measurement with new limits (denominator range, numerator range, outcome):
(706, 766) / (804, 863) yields 1.24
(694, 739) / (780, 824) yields 1.48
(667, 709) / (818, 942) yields 1.39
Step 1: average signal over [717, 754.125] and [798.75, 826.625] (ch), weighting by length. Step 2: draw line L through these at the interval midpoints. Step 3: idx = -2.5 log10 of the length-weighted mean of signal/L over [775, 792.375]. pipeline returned 0.12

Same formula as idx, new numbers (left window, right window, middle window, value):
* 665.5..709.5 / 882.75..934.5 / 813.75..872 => -0.176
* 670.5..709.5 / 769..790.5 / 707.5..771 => -0.078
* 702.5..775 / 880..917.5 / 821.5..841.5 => -0.223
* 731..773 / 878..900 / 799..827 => -0.191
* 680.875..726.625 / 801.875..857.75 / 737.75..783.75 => -0.144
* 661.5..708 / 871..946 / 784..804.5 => -0.106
